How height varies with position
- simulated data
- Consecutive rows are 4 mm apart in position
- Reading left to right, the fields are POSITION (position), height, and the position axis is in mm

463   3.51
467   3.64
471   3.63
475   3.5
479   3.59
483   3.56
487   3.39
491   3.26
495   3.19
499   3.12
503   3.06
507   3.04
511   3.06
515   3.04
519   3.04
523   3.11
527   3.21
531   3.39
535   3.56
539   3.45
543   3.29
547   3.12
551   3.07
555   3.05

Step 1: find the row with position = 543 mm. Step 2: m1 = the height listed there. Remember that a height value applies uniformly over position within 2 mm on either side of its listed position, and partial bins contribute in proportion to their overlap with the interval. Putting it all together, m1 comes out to 3.29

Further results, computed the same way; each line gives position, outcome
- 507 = 3.04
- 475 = 3.5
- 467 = 3.64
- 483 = 3.56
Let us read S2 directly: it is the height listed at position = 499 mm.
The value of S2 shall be 3.12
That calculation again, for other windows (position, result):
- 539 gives 3.45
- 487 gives 3.39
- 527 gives 3.21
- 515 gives 3.04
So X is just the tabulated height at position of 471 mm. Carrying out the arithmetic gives 3.63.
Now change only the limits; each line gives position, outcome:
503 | 3.06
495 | 3.19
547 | 3.12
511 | 3.06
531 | 3.39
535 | 3.56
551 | 3.07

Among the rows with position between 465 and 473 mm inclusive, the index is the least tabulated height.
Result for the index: 3.63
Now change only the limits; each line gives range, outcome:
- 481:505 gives 3.06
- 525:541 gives 3.21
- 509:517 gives 3.04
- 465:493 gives 3.26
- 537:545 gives 3.29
